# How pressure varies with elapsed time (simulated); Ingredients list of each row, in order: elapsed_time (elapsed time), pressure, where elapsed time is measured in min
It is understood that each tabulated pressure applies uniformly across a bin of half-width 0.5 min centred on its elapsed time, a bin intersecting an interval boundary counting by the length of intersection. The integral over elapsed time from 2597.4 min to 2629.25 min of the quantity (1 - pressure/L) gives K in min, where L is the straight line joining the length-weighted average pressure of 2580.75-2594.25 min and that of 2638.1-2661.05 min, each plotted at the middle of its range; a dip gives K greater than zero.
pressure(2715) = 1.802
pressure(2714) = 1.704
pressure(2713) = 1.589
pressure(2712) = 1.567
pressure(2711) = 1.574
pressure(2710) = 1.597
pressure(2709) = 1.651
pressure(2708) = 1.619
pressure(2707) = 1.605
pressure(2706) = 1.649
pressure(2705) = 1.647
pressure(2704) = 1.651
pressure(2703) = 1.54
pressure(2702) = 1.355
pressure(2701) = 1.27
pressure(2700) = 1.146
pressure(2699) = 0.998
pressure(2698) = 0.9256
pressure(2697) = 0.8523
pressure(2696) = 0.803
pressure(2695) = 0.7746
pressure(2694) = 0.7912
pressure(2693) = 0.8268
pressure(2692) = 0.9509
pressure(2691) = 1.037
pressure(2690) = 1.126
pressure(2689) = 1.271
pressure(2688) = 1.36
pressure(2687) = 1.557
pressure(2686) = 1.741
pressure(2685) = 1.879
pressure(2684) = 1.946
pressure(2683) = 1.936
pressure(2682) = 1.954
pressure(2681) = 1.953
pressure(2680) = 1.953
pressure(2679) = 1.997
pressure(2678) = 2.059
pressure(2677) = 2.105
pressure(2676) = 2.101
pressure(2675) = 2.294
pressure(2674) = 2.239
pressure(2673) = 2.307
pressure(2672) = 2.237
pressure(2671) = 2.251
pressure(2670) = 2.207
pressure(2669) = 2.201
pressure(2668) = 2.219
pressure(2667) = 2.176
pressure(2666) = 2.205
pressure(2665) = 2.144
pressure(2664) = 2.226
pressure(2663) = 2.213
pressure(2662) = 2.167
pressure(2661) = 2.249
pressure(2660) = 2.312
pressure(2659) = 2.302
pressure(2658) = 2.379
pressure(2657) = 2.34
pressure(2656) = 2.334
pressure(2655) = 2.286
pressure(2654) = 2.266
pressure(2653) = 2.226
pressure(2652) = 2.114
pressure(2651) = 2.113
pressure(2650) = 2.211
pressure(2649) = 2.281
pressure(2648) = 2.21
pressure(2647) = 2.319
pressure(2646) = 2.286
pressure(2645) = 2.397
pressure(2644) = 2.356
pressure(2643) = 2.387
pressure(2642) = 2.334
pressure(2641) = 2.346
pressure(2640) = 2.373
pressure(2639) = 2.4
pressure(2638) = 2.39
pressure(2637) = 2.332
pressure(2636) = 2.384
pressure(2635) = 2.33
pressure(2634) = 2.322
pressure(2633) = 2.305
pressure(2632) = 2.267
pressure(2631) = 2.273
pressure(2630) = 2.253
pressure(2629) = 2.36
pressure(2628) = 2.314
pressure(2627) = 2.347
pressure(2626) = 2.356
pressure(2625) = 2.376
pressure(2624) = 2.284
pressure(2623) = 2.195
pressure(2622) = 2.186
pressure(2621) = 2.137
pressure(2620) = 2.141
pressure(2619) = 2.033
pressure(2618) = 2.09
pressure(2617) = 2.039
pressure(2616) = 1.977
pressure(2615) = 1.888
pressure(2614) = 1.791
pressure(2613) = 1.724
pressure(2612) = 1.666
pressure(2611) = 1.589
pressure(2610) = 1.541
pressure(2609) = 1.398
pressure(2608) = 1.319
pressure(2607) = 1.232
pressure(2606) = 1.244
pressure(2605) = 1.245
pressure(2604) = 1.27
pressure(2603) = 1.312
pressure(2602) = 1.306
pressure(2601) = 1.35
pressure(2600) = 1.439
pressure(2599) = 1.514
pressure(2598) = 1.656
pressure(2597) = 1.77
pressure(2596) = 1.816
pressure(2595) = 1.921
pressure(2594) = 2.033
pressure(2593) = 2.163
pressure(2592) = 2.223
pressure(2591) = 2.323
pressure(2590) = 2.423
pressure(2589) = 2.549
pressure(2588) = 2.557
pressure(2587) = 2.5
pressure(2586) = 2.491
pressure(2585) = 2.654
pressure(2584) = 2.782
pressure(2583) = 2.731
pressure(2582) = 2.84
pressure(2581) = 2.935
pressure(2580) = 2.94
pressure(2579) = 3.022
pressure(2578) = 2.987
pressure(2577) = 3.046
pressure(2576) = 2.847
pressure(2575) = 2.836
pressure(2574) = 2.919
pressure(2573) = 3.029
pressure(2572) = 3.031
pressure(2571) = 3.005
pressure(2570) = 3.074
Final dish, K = 8.3 min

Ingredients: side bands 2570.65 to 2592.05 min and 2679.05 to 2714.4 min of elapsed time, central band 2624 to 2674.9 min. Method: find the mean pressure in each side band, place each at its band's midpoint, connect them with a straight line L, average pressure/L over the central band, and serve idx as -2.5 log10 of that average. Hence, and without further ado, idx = -0.163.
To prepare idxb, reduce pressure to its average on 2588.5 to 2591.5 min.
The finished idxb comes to 2.43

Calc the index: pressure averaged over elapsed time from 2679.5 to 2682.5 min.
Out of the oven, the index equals 1.95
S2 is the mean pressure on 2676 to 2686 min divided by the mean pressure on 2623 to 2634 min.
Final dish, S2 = 0.85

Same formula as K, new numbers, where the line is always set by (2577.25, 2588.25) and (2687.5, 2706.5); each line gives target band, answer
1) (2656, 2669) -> -4.7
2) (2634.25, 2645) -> -2.2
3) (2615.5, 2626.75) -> 0.3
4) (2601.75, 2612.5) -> 4.7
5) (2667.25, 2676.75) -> -4.5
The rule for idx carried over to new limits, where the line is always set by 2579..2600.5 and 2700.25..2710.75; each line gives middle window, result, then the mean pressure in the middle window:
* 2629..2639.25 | -0.152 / 2.33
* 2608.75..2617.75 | 0.225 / 1.75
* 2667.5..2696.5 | -0.005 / 1.73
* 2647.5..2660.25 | -0.194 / 2.26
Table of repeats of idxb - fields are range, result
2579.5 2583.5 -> 2.86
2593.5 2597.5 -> 1.89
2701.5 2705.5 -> 1.55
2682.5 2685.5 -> 1.92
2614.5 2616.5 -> 1.93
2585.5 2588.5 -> 2.52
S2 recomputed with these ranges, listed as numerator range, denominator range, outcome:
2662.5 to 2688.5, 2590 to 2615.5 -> 1.25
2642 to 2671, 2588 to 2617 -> 1.31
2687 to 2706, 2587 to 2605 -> 0.62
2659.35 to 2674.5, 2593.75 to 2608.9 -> 1.50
